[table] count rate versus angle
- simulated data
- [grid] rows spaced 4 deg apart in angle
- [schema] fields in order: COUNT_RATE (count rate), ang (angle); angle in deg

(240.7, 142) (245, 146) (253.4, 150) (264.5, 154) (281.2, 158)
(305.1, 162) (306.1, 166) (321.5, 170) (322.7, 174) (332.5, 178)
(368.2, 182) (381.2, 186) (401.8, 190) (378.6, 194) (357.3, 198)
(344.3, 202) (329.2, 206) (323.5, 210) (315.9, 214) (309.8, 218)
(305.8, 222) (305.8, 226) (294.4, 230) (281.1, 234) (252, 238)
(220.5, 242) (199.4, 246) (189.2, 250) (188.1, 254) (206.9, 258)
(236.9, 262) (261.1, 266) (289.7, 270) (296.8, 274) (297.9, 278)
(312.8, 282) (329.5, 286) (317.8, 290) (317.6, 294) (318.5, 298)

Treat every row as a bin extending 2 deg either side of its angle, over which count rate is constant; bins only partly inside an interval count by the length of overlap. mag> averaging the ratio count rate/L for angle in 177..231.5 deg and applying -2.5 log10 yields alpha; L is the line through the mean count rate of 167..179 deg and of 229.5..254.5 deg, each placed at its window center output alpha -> -0.20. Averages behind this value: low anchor 323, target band 340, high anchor 231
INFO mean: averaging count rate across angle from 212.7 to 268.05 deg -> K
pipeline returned 254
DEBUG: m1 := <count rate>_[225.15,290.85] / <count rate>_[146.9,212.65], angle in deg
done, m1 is 0.8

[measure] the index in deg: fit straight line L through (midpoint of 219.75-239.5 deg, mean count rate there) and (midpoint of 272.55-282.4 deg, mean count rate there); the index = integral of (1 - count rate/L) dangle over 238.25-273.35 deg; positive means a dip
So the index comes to 8.0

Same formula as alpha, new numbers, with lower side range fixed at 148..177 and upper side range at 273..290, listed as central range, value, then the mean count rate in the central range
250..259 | 0.50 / 195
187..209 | -0.20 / 361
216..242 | 0.07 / 286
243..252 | 0.48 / 197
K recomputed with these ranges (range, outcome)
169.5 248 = 317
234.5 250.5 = 224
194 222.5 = 331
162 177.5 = 317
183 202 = 375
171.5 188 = 350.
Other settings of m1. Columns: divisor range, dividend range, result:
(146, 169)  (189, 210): 1.27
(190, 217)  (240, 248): 0.61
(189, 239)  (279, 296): 0.99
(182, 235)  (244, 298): 0.80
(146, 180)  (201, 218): 1.10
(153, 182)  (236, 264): 0.69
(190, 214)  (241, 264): 0.59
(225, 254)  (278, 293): 1.31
